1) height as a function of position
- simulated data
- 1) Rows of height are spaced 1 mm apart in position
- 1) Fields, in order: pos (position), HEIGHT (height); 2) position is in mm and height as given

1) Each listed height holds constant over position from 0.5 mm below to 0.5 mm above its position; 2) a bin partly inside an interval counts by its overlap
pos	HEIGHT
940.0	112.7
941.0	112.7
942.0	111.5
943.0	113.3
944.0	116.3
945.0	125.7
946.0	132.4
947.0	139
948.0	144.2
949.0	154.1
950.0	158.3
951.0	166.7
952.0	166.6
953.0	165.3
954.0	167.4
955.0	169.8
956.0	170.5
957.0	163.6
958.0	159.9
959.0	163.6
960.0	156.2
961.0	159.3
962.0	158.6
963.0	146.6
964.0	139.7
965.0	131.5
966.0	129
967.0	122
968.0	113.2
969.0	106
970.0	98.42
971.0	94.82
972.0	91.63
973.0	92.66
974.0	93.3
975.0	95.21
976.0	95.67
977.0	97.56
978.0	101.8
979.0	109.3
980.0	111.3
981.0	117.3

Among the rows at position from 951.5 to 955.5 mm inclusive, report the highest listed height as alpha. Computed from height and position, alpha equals 169.8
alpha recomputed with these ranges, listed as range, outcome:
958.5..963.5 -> 163.6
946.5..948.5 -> 144.2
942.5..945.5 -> 125.7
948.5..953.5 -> 166.7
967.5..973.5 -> 113.2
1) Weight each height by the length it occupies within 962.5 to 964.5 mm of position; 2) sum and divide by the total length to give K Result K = 143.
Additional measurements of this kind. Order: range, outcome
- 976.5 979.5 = 103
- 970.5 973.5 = 93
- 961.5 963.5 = 153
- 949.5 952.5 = 164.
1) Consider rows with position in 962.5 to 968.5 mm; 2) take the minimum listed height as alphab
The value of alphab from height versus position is 113.2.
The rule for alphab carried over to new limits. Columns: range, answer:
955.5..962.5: 156.2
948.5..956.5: 154.1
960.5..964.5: 139.7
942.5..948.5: 113.3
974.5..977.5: 95.21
